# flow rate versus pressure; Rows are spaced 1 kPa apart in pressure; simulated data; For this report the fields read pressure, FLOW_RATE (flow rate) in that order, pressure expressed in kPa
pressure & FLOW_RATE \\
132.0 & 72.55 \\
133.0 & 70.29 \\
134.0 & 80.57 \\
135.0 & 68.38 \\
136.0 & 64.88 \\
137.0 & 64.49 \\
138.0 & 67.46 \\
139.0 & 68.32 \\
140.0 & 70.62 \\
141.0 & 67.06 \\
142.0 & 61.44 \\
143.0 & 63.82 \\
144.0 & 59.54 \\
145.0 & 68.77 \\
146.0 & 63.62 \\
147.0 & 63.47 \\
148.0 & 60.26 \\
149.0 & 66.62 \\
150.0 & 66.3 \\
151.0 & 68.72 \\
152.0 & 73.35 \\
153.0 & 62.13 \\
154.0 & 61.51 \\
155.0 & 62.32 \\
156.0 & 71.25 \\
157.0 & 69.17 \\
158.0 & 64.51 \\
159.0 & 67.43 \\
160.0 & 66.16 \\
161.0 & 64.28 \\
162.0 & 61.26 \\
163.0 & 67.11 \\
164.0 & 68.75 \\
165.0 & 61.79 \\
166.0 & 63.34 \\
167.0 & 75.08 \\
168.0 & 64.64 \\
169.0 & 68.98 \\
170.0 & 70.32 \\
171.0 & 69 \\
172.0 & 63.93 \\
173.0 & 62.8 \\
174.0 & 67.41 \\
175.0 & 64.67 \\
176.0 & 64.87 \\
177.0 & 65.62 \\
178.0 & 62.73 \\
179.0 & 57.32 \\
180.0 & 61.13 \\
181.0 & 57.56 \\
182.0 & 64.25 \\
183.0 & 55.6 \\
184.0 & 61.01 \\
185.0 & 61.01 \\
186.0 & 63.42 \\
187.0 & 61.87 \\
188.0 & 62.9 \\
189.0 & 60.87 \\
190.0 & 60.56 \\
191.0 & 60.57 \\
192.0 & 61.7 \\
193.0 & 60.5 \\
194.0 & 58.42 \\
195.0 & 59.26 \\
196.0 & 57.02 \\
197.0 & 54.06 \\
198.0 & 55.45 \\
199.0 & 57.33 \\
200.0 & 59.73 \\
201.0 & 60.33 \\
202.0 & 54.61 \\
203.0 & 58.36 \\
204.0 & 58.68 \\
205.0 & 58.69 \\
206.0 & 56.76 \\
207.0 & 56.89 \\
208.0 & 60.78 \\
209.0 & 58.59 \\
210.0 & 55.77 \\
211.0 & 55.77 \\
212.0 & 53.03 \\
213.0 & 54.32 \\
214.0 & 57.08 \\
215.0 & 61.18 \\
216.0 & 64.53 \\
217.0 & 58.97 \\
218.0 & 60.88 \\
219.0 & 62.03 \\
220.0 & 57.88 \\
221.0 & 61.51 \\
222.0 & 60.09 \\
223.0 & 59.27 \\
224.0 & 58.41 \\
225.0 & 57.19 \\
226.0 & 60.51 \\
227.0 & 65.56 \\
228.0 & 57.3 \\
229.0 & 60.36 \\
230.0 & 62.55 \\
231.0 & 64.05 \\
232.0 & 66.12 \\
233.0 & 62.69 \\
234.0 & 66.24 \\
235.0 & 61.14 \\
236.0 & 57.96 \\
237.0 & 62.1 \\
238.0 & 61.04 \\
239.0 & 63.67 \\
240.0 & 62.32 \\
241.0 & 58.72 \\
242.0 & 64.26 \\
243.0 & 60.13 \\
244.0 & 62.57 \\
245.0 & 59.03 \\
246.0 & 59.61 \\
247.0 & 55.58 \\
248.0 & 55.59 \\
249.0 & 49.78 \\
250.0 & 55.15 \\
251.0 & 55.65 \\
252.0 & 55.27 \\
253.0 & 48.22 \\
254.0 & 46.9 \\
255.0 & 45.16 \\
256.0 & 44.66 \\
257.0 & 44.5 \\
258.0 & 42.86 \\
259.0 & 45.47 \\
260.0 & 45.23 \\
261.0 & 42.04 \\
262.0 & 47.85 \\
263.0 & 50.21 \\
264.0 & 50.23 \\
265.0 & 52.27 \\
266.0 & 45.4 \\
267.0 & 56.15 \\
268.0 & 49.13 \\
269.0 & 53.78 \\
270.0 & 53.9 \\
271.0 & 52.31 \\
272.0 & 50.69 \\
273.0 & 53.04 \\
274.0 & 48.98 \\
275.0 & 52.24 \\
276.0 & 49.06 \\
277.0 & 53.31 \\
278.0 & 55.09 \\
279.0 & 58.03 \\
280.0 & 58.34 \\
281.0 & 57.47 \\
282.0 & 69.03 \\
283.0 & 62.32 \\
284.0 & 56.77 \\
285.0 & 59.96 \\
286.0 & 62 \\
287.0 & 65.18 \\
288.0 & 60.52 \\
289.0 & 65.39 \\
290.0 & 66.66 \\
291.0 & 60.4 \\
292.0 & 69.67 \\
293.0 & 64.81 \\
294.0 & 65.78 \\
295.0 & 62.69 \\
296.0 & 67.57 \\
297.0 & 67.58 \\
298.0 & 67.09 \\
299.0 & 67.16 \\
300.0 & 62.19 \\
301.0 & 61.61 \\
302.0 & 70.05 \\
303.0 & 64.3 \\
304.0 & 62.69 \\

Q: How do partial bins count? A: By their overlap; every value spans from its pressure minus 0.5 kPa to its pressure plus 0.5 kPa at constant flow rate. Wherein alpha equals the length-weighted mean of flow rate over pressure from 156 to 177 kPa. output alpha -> 66.4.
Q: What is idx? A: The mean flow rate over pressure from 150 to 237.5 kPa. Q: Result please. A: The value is 61.8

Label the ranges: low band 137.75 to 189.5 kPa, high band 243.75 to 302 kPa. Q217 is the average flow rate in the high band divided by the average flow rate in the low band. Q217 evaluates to 0.87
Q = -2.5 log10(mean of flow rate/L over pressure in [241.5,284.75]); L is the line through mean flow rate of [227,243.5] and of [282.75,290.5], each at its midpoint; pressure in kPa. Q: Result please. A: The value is 0.176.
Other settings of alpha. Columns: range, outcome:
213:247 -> 60.9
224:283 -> 55.3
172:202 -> 60.6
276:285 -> 58.3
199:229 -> 58.8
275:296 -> 61.1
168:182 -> 64.3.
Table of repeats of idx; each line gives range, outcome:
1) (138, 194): 64.4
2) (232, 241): 62.2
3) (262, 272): 51.3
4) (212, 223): 59.5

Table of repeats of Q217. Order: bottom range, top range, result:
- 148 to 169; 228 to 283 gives 0.83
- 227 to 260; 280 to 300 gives 1.13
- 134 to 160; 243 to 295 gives 0.83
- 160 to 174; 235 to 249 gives 0.90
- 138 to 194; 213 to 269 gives 0.87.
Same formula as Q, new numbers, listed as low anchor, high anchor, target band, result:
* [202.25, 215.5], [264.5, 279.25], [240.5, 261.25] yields 0.03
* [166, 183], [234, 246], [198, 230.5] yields 0.07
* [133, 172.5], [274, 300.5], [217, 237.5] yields 0.05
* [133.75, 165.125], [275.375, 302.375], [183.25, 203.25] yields 0.10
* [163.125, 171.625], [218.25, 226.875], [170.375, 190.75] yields 0.06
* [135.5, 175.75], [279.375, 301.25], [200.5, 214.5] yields 0.14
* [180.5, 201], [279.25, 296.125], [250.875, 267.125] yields 0.28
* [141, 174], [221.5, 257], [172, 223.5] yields 0.04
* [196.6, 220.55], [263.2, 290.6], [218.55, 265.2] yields 0.02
